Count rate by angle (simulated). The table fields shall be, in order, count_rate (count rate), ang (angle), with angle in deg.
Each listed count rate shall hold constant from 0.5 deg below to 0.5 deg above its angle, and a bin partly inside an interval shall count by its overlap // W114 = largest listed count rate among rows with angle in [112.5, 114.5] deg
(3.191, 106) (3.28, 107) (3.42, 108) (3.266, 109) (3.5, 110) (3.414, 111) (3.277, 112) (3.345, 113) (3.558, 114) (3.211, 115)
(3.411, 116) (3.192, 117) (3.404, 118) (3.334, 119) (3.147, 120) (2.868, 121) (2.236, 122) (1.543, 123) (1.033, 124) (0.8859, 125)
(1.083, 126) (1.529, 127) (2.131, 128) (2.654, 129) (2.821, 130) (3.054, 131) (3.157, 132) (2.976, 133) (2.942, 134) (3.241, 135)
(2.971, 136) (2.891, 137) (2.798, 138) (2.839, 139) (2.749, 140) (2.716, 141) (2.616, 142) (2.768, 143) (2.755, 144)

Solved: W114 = 3.558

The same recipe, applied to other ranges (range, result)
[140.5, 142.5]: 2.716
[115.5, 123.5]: 3.411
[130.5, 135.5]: 3.241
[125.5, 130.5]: 2.821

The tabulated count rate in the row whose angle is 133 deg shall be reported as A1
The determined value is 2.976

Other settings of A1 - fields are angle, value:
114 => 3.558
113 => 3.345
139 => 2.839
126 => 1.083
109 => 3.266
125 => 0.8859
